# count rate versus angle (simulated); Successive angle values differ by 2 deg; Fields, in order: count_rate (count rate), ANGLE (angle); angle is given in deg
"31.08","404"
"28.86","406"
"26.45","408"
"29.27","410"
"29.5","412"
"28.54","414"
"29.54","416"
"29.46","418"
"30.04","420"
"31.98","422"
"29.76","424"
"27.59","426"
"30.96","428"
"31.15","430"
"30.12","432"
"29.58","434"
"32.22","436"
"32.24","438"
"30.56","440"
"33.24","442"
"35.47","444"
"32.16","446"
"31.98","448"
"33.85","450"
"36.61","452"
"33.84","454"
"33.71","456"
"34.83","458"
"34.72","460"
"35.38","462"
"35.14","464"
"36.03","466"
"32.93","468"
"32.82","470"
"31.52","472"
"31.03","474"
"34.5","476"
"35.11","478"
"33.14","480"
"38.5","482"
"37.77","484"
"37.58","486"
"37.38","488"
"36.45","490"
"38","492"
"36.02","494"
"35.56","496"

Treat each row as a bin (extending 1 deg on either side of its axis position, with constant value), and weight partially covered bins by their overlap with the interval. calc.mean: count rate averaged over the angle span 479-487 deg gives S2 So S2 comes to 36.7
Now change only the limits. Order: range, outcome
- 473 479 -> 33.5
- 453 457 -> 33.8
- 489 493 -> 37.2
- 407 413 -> 28.4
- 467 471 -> 32.9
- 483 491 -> 37.3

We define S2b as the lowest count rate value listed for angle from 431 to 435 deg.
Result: 29.58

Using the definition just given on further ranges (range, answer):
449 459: 33.71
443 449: 31.98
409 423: 28.54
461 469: 32.93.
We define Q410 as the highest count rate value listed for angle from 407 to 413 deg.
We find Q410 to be 29.5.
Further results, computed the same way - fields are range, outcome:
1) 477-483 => 38.5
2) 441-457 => 36.61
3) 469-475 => 32.82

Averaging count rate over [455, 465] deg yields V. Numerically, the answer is 34.8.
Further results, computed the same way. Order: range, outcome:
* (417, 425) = 30.3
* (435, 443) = 32.1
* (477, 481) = 34.1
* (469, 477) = 32.5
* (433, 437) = 30.9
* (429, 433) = 30.6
